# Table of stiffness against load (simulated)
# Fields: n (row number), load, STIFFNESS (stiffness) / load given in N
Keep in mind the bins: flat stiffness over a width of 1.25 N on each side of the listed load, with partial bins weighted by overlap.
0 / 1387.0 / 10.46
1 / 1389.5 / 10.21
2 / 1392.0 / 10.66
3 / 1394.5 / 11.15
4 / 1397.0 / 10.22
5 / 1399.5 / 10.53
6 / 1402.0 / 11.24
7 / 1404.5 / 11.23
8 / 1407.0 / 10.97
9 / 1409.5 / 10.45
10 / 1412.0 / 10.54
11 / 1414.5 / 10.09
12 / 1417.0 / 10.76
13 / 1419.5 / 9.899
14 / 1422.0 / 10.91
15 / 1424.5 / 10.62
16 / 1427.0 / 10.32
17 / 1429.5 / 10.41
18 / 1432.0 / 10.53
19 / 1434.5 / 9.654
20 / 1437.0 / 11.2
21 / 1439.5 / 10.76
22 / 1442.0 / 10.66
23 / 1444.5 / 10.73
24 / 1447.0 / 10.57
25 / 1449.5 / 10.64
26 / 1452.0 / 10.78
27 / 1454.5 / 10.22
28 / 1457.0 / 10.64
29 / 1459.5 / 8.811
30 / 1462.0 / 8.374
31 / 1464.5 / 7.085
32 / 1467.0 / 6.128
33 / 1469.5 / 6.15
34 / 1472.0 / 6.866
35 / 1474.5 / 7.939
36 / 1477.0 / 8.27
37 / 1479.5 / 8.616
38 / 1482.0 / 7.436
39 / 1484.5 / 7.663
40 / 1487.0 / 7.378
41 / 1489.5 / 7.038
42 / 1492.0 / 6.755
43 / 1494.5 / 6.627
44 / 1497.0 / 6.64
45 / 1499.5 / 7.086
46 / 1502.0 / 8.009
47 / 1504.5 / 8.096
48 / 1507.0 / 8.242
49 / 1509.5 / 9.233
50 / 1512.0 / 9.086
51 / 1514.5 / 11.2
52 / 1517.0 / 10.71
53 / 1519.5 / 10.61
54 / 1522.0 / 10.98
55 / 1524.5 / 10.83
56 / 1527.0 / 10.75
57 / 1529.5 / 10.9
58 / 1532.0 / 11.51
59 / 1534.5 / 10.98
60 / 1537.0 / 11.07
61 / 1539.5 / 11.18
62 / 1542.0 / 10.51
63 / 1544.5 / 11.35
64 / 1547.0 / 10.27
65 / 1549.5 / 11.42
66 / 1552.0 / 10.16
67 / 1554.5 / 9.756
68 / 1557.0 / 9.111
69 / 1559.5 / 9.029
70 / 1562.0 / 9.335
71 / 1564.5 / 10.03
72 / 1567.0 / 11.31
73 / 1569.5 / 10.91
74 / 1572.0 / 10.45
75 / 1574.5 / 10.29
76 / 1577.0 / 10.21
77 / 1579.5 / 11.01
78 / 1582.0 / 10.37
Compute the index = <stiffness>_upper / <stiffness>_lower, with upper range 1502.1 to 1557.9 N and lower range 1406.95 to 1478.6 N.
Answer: 1.07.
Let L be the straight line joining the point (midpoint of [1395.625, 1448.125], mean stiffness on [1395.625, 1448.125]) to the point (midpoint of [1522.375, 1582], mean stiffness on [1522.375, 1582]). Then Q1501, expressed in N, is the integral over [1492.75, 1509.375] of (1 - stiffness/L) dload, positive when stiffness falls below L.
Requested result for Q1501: 4.7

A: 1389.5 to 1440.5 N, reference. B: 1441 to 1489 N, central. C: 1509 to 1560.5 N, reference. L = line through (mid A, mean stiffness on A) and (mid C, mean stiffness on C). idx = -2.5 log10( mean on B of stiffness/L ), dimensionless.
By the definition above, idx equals 0.22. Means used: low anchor 10.6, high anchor 10.5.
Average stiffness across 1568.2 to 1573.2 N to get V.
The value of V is 10.7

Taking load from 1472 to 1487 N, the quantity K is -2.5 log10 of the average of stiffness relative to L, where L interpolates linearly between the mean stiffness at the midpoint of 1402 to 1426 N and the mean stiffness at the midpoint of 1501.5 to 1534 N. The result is 0.29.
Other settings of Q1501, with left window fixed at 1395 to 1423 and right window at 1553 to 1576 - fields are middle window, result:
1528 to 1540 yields -1.15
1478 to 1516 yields 8.59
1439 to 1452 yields -0.23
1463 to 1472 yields 3.32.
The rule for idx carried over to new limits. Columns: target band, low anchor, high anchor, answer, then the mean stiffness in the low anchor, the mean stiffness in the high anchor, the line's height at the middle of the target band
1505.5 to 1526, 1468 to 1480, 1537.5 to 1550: -0.06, 7.47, 10.9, 9.54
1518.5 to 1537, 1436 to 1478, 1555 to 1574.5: -0.13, 9.16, 10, 9.73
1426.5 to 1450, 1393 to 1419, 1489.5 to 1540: -0.02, 10.7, 9.44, 10.3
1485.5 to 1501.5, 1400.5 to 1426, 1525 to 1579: 0.45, 10.7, 10.5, 10.6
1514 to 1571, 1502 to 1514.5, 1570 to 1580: -0.10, 8.85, 10.5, 9.69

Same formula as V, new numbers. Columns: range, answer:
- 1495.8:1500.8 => 6.88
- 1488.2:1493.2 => 6.9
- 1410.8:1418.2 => 10.5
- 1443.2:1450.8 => 10.6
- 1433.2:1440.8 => 10.5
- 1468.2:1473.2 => 6.5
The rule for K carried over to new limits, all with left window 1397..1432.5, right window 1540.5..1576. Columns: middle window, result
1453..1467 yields 0.192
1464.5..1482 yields 0.389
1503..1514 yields 0.178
